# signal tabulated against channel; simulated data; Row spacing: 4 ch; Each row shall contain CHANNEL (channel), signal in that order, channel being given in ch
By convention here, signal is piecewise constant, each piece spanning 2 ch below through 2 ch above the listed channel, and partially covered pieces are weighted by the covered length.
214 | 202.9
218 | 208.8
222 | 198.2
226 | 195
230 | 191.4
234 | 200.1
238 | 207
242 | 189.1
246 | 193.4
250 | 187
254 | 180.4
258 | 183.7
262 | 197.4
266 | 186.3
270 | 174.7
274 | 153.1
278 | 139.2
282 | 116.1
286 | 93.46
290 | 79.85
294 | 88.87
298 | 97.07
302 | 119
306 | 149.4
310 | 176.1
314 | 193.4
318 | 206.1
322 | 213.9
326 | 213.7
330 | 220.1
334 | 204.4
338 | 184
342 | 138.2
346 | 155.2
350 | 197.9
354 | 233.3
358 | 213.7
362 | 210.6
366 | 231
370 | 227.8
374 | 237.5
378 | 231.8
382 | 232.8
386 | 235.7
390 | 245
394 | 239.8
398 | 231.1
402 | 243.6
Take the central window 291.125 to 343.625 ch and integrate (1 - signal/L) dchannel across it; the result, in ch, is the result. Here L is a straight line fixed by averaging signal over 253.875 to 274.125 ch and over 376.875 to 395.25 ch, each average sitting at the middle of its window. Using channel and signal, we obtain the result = 9.8 ch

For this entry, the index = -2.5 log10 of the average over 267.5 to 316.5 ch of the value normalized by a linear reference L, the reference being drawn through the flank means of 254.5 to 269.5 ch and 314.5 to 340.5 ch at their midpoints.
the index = 0.42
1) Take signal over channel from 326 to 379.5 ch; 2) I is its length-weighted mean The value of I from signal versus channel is 207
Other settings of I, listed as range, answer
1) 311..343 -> 198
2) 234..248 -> 197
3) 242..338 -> 165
